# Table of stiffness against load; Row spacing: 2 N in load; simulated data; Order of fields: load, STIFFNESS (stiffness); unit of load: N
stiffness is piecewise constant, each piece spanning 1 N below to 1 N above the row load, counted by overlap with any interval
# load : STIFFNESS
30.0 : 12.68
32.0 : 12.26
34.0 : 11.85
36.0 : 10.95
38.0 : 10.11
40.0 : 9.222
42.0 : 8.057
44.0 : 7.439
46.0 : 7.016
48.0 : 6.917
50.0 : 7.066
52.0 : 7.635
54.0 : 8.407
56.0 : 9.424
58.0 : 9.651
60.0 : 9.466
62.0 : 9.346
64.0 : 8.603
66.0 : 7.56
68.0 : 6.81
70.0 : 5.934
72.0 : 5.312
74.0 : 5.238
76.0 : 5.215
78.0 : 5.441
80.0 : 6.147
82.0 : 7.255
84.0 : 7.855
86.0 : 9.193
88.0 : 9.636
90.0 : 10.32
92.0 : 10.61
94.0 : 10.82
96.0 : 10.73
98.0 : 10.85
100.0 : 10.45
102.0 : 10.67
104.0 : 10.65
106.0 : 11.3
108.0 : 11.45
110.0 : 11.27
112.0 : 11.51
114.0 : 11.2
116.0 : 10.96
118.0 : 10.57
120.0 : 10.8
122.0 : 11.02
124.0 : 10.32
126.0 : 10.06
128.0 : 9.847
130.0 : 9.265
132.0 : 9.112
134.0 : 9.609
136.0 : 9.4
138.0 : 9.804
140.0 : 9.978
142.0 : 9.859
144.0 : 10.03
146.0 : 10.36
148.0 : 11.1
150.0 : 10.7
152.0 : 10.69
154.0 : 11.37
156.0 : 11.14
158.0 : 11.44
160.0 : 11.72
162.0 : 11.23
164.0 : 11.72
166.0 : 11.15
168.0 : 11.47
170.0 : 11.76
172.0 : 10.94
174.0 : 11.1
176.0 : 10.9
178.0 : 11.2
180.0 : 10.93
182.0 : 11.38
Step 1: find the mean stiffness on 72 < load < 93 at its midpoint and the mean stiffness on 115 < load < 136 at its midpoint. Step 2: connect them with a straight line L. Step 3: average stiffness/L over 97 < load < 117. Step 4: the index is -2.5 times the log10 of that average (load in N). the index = -0.22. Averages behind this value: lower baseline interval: 7.58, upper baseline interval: 10.1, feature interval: 11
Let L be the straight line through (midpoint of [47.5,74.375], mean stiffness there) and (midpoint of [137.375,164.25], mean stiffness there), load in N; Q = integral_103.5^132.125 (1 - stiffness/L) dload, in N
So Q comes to -3.0 N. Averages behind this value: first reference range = 7.74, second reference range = 10.8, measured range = 10.7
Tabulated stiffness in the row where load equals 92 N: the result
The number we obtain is 10.61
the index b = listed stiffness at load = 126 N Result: 10.06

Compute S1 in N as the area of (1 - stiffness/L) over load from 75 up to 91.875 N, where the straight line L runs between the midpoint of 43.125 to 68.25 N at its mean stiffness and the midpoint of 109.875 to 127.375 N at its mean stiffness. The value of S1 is 2.85 N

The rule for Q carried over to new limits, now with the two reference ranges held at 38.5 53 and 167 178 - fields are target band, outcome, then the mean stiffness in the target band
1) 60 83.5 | 4.6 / 6.77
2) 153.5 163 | -0.5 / 11.4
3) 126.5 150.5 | 0.9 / 9.91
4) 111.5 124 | -1.6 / 10.9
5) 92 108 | -2.8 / 10.8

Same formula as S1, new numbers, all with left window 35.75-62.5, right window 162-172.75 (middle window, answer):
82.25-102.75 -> -0.9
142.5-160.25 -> 0.2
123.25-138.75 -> 1.3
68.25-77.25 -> 3.5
